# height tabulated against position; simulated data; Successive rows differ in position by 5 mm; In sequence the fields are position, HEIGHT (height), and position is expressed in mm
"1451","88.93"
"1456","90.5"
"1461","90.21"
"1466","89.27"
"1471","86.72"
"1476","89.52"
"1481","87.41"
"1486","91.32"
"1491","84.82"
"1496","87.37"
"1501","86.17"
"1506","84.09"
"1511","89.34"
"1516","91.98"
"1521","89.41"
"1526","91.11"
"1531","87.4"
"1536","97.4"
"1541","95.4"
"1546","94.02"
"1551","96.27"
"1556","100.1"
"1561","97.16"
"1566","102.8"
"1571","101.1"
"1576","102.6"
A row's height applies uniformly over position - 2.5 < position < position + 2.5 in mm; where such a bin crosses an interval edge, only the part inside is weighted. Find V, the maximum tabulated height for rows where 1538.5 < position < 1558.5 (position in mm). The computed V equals 100.1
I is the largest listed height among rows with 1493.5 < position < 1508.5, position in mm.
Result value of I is 87.37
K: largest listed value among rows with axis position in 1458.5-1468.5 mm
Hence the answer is 90.21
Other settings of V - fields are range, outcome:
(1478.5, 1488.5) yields 91.32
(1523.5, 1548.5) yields 97.4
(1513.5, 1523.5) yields 91.98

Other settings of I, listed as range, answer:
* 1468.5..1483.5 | 89.52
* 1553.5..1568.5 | 102.8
